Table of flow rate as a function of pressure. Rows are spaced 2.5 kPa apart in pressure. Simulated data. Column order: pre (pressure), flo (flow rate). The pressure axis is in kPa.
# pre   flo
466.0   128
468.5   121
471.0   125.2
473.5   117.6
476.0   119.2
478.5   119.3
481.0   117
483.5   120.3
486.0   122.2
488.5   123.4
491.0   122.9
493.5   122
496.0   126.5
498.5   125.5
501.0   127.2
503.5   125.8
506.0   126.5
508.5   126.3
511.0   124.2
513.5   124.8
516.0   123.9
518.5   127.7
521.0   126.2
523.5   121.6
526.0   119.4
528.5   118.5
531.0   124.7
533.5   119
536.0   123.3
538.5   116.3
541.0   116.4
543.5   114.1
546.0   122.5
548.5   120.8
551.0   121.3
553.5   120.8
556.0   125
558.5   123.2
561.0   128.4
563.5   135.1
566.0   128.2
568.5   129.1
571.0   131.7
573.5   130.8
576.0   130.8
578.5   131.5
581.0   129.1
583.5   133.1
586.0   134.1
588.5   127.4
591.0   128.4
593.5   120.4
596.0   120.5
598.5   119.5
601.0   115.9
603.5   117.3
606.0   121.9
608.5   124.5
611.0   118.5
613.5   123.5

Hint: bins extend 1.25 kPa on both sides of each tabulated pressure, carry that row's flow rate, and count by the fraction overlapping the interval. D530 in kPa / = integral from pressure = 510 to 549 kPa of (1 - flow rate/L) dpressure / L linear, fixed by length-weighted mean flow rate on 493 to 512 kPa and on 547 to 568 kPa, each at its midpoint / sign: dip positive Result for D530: 1.3 kPa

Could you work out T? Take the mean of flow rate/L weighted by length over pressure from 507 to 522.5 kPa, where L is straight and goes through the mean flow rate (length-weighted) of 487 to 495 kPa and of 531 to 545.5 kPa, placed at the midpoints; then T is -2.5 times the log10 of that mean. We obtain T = -0.04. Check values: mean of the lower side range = 123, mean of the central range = 125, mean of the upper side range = 119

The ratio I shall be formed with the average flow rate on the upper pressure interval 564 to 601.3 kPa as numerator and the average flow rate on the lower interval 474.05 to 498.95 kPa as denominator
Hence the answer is 1.1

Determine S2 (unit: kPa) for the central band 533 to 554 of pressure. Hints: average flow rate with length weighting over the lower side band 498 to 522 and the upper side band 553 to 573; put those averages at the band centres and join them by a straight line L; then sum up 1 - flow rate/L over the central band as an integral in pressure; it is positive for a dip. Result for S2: 1.3 kPa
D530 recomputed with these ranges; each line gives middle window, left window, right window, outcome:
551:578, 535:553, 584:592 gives -0.8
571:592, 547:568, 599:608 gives -1.5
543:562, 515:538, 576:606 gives 0.2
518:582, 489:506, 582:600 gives 0.6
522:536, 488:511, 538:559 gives 0.1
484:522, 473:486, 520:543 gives -1.7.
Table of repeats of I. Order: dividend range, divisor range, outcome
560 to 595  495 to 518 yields 1.03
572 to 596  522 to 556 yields 1.07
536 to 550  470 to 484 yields 0.99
